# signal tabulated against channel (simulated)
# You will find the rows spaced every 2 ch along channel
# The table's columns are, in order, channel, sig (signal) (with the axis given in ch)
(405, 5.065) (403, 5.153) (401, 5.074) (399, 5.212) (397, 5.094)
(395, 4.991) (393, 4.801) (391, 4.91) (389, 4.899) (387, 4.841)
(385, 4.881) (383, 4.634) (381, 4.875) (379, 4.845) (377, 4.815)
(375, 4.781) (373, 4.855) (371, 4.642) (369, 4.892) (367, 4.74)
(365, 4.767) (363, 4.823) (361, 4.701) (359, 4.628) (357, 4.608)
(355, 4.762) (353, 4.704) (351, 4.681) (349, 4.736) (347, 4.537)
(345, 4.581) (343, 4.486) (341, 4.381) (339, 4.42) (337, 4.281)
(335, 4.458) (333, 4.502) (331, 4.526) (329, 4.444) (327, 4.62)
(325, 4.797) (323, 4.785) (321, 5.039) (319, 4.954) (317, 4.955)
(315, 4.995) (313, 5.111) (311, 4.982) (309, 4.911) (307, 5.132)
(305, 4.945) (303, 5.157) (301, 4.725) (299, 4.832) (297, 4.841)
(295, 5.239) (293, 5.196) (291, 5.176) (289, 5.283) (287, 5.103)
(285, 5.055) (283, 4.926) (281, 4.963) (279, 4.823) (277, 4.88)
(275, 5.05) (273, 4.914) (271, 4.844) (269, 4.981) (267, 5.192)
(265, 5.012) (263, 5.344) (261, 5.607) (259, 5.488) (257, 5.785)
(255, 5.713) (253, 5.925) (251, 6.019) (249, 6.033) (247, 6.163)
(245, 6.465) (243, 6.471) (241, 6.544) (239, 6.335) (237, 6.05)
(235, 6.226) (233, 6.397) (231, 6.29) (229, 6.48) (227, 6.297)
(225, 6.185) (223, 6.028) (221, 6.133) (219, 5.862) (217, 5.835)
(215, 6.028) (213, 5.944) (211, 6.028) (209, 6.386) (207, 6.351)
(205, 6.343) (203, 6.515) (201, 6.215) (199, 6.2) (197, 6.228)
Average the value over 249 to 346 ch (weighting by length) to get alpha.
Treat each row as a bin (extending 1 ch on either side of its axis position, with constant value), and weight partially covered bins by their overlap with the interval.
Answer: 5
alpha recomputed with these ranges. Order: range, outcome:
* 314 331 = 4.81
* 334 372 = 4.62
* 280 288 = 5.01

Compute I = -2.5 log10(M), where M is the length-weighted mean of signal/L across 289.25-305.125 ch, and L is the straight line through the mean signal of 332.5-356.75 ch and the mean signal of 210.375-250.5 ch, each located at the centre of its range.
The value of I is 0.04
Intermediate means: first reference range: 6.19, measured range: 5.03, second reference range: 4.55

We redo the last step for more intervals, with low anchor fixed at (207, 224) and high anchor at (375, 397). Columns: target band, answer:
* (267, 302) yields 0.12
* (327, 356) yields 0.14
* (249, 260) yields -0.01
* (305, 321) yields 0.08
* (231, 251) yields -0.07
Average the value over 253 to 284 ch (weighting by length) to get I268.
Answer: 5.19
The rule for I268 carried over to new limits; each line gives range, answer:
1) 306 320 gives 5.01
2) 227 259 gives 6.17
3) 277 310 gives 5.01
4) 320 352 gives 4.58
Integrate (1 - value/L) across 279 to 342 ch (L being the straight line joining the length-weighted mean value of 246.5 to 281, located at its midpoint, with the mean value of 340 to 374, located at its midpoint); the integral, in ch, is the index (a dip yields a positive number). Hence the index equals 2.1 ch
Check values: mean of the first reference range 5.37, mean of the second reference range 4.68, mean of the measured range 4.86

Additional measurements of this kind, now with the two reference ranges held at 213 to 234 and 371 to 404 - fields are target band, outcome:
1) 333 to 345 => 1.9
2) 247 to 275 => 1.9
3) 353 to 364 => 0.9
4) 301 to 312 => 1.0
